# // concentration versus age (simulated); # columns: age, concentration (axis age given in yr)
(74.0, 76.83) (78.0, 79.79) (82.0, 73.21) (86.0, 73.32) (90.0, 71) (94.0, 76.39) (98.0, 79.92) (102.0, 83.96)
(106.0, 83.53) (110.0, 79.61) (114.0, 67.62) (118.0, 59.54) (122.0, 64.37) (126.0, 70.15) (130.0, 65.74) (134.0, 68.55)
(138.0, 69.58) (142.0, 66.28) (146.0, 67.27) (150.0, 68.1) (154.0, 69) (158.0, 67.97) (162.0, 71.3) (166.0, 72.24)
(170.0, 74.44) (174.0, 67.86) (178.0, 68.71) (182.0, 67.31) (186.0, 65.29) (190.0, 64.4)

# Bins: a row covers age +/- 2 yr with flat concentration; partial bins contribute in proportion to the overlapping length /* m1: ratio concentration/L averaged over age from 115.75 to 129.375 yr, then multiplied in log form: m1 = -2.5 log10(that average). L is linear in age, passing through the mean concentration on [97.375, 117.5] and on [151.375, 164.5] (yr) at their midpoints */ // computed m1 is 0.16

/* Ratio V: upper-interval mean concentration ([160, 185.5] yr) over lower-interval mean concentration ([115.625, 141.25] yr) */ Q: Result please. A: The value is 1.06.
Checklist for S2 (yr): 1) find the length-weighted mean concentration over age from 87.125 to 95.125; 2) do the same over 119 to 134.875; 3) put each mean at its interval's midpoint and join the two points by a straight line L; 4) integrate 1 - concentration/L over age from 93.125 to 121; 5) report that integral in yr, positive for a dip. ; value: -1.94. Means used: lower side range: 73.4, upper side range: 66.6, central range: 75.4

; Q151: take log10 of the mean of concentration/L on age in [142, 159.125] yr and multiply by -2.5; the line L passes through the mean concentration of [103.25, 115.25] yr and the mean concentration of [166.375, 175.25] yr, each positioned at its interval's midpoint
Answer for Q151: 0.089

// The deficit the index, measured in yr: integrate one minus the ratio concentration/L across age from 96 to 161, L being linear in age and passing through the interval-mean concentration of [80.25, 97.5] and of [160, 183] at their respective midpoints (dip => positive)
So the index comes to 1.5 yr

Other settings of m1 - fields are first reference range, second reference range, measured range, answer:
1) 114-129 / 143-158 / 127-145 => -0.02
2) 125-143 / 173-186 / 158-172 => -0.07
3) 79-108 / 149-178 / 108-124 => 0.11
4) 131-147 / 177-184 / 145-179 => -0.03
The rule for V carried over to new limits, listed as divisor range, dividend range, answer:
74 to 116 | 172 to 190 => 0.87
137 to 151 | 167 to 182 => 1.04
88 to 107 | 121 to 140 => 0.86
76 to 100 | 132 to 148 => 0.90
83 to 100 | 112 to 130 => 0.87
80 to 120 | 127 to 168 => 0.92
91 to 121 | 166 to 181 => 0.94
